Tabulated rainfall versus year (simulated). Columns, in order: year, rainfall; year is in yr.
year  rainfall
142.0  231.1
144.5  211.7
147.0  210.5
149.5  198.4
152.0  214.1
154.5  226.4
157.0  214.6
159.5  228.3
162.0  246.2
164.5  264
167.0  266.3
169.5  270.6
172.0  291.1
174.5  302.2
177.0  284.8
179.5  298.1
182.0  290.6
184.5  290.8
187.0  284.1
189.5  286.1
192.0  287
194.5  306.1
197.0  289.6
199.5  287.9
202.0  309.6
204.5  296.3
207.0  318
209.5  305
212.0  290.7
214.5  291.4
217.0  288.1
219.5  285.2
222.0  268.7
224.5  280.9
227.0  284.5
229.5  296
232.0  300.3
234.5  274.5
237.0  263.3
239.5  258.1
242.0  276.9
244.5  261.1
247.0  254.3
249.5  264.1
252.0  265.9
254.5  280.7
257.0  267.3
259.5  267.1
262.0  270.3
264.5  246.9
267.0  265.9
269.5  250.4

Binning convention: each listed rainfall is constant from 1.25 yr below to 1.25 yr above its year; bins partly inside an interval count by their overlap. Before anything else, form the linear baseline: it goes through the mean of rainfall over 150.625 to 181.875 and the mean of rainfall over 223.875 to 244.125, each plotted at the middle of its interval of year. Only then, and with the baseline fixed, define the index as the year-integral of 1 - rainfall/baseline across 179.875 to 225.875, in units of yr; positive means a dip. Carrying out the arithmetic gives -3.8 yr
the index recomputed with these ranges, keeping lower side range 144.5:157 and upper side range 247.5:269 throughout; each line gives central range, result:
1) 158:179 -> -4.57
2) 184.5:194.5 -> -2.48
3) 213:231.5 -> -2.86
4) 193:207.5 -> -3.88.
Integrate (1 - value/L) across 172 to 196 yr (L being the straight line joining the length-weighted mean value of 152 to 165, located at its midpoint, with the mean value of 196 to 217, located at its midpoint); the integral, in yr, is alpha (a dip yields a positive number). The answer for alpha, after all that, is -2.28 yr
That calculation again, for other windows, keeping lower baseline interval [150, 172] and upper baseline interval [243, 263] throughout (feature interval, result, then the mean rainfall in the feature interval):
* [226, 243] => -1.1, 279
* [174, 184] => -1.8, 293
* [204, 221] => -2.7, 296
